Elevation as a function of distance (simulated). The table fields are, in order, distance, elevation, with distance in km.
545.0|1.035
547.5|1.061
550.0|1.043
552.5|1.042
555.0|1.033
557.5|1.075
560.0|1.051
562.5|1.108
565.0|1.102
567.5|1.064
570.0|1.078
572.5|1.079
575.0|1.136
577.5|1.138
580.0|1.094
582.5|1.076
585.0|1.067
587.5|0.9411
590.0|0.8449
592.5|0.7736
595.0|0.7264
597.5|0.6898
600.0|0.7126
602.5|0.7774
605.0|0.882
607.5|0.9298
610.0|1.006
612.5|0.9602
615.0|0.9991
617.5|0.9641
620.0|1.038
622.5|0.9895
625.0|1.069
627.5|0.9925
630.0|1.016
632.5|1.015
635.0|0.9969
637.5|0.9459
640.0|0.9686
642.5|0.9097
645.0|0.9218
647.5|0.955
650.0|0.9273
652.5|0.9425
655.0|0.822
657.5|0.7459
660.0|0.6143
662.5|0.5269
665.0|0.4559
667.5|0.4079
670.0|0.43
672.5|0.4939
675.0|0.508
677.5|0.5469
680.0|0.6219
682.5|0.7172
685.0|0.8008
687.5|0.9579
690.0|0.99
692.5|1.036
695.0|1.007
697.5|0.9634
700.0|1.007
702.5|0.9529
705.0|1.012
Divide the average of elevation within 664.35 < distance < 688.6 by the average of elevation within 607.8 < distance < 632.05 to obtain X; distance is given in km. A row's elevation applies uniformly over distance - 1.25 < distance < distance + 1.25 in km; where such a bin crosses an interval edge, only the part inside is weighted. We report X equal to 0.6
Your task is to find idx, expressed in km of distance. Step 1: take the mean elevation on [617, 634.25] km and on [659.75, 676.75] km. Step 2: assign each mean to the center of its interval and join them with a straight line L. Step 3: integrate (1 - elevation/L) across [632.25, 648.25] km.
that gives -2.4 km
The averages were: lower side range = 1.01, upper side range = 0.485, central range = 0.956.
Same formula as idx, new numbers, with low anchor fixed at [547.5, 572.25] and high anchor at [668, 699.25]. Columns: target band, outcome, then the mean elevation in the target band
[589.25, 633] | 1.0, 0.909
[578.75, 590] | -0.2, 1.02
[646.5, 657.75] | -0.8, 0.889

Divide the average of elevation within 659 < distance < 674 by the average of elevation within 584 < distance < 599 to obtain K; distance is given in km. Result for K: 0.58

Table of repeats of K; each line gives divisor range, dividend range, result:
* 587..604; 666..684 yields 0.69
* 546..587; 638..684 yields 0.65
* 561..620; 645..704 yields 0.79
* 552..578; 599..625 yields 0.86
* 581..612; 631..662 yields 1.02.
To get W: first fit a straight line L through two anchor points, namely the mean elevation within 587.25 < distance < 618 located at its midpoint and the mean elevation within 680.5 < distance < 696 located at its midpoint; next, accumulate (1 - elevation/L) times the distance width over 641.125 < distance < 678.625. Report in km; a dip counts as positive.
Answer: 8.6 km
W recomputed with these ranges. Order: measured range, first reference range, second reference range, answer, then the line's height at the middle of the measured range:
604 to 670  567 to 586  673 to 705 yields 5.9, 0.957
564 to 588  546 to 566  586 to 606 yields -4.0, 0.93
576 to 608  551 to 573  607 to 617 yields 3.7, 1.01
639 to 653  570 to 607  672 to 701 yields -1.3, 0.86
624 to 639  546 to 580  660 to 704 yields -2.2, 0.877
